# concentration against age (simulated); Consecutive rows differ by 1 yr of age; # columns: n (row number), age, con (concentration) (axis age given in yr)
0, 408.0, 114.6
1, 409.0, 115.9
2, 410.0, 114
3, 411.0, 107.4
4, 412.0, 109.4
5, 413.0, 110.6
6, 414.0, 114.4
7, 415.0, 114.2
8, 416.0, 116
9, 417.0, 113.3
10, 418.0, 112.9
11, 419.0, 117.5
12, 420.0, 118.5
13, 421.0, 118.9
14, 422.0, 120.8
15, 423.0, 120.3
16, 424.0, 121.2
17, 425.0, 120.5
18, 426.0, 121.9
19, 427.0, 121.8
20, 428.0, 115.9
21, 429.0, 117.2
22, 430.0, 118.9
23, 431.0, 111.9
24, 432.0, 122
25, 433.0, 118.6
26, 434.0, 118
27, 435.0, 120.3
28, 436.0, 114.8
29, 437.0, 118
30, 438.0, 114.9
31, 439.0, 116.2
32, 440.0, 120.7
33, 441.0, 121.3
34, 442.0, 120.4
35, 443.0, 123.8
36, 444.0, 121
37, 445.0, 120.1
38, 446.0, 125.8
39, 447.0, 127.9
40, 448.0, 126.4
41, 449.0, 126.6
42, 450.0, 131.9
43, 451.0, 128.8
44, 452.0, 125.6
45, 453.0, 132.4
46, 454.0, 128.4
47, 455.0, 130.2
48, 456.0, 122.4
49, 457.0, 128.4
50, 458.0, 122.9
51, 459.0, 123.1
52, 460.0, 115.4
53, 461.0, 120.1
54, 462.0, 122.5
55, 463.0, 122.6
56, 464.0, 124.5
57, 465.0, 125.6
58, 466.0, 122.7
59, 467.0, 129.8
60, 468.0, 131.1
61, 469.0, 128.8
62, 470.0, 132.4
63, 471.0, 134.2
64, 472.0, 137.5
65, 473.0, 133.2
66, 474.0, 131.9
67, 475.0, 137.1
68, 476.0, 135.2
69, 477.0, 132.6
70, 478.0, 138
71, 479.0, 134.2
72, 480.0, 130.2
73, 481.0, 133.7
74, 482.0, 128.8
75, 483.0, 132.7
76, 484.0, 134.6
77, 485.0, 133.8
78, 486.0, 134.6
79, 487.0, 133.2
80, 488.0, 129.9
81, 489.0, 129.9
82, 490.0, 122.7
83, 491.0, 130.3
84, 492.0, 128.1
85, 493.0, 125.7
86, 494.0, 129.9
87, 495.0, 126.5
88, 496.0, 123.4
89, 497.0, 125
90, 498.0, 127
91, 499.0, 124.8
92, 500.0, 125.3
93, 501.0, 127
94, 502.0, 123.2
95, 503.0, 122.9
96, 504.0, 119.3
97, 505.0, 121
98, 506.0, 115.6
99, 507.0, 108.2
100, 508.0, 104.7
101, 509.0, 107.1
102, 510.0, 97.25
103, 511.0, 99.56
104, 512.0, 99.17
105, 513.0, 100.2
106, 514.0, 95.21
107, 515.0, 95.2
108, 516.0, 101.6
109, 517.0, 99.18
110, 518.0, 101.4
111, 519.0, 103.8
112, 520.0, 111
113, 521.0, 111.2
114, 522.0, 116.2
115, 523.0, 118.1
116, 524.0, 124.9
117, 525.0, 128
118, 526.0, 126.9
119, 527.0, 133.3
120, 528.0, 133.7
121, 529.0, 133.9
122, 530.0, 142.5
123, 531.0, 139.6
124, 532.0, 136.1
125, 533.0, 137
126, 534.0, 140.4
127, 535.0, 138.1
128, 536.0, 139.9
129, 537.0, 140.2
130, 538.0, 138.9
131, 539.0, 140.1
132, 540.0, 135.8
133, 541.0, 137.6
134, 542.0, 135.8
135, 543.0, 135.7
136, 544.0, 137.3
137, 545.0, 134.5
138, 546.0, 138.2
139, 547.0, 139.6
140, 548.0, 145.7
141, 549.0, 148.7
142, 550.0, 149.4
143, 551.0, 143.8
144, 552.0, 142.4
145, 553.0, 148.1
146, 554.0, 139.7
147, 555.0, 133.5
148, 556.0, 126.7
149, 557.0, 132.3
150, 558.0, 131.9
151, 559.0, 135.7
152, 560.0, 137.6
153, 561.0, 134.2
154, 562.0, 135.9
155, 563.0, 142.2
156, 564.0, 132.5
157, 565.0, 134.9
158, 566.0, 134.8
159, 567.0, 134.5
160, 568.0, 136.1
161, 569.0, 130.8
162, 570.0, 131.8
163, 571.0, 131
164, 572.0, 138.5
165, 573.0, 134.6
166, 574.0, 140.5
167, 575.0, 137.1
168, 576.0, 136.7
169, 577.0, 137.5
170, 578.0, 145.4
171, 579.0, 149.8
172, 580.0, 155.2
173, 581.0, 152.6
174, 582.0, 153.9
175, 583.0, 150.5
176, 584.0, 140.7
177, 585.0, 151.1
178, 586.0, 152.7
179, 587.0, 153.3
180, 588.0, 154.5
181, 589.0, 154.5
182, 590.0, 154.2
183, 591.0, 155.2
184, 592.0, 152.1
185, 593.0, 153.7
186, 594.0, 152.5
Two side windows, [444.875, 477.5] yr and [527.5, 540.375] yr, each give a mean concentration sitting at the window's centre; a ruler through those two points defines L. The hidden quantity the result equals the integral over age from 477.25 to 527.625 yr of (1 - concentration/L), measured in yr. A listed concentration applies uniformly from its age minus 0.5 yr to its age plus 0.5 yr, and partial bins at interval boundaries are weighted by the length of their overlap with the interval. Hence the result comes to 5.1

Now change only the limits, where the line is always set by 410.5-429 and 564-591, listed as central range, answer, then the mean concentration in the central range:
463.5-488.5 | -1.18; 132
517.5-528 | 1.24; 118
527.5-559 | -0.24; 139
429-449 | -0.07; 120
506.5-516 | 2.25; 101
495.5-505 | 0.45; 124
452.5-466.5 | -0.13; 124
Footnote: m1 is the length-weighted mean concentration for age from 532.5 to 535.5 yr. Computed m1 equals 138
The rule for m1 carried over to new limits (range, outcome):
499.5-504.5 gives 124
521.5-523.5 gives 117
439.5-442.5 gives 121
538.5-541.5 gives 138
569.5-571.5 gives 131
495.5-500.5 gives 125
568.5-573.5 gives 133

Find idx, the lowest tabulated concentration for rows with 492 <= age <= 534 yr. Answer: 95.2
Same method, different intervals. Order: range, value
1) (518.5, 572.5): 103.8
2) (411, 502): 107.4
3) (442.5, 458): 120.1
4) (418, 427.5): 112.9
